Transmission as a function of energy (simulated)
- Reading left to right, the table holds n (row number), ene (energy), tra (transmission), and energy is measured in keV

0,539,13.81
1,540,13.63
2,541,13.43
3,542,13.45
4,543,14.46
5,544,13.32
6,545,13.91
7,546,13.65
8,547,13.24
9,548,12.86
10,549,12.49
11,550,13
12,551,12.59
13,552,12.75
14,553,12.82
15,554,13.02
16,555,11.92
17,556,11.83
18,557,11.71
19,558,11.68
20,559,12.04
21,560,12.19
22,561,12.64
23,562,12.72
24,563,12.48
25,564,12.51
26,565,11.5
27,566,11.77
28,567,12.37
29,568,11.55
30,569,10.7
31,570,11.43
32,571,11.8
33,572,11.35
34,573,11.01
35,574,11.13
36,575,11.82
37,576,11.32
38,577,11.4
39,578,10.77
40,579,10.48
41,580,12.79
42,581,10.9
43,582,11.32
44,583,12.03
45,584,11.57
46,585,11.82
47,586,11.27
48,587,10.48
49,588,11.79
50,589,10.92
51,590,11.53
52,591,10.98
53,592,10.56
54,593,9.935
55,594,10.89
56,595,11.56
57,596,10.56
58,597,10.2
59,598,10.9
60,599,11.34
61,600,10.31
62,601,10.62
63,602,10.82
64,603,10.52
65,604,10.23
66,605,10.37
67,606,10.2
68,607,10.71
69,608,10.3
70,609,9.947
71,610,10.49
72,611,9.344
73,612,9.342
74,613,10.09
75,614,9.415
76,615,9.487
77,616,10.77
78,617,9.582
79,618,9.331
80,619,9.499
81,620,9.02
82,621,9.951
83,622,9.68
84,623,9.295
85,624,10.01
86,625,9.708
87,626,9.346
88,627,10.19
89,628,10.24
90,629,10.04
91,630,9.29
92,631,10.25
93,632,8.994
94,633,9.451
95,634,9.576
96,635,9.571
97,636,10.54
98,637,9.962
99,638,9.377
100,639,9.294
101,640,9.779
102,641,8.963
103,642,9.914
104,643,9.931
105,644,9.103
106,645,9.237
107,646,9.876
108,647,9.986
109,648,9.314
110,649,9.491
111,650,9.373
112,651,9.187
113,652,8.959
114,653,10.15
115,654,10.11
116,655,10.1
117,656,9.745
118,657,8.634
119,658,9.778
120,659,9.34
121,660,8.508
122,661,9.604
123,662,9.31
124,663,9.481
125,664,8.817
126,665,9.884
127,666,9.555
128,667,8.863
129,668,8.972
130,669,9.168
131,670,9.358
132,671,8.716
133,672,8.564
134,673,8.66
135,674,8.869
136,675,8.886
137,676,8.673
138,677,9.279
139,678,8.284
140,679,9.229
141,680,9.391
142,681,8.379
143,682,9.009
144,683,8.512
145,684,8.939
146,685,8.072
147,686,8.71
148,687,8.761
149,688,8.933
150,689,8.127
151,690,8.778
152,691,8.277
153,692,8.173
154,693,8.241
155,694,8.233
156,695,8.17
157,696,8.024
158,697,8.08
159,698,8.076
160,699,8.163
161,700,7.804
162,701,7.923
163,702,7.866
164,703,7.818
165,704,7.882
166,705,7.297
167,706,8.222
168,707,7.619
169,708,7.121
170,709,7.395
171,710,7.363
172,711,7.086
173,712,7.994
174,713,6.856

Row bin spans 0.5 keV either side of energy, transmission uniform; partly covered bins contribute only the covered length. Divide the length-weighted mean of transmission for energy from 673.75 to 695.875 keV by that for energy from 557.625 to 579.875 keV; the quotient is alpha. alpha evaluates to 0.74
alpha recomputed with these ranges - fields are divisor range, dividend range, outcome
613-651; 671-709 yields 0.87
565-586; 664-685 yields 0.78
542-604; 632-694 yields 0.78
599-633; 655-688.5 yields 0.91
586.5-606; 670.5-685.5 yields 0.82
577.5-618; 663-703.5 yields 0.81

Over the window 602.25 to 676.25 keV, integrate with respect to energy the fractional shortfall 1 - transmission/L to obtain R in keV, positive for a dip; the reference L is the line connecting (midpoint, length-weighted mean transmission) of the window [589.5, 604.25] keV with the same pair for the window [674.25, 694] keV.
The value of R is 1.07 keV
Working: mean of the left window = 10.7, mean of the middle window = 9.58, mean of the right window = 8.66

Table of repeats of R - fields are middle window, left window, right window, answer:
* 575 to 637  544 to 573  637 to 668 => 2.7 keV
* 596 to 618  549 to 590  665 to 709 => 1.0 keV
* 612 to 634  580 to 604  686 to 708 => 1.0 keV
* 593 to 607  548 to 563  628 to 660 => 0.5 keV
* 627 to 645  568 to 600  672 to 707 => 0.3 keV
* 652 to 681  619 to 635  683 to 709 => -1.4 keV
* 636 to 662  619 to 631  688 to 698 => -0.9 keV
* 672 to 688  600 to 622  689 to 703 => -0.6 keV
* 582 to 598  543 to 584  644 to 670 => 0.4 keV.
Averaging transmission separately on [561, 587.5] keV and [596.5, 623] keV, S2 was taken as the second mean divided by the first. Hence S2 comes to 0.87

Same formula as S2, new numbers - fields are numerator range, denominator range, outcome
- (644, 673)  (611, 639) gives 0.96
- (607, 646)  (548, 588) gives 0.82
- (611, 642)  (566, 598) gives 0.86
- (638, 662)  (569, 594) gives 0.84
